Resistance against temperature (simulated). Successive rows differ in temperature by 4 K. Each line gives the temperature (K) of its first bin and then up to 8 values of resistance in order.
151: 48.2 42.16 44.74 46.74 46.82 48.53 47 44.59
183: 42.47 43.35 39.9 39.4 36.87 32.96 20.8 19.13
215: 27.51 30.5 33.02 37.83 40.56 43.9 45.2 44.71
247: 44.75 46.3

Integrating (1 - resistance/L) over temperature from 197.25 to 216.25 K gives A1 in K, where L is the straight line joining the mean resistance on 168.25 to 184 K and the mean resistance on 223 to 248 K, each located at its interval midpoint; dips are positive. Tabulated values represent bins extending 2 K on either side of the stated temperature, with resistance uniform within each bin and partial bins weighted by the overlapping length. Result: 7.2 K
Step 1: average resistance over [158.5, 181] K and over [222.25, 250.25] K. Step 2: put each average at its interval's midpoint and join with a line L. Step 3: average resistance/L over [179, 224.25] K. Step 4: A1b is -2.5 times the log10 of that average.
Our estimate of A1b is 0.300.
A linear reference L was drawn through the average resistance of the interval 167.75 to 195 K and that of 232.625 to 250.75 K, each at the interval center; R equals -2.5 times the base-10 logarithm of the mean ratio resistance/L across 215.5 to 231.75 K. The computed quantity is 0.282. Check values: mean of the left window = 44.1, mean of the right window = 44.7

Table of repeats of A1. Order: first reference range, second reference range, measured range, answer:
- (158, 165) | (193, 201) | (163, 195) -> -1.8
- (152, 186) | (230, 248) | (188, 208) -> 4.3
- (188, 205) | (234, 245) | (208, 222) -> 5.1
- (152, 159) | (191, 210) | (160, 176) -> -2.6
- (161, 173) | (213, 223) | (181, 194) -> -0.5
